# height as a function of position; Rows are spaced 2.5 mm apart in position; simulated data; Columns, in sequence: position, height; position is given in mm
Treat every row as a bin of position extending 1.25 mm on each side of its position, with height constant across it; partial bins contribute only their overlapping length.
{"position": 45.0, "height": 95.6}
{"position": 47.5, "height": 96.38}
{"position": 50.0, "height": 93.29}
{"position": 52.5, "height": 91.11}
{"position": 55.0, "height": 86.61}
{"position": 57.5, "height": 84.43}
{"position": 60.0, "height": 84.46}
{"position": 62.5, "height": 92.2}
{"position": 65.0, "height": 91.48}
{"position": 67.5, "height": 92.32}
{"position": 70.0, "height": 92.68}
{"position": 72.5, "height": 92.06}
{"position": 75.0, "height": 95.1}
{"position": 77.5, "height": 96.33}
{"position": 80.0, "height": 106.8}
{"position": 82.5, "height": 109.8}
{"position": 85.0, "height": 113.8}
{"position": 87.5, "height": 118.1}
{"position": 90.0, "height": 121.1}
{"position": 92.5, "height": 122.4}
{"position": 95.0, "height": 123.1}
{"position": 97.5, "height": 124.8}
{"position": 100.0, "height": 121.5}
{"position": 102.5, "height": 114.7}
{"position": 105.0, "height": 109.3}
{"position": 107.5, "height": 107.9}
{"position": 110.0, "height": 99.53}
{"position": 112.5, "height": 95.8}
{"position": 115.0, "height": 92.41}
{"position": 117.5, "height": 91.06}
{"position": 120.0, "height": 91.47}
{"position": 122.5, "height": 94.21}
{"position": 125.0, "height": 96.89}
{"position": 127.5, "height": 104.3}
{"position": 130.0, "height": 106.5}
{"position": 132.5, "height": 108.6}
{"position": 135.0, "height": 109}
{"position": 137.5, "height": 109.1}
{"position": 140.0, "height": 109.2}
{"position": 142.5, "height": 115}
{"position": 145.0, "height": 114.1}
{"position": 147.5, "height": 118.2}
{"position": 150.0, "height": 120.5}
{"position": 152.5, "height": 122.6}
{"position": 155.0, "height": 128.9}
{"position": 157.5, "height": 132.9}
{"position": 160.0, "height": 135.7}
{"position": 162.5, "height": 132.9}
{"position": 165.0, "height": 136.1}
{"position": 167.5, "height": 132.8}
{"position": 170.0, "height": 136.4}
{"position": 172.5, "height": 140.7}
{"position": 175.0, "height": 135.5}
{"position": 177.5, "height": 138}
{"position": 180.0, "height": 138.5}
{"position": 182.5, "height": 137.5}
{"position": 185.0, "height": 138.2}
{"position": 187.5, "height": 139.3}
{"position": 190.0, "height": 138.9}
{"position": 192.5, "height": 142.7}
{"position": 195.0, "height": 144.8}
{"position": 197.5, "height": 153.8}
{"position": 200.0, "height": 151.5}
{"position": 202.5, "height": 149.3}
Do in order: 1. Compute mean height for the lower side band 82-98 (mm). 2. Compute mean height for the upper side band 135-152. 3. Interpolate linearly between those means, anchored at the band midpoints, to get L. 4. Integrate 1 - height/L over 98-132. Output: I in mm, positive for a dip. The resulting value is 4.17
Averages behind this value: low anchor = 119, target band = 103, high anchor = 114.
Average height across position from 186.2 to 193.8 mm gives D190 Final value 140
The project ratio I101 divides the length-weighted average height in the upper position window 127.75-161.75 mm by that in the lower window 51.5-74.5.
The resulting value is 1.3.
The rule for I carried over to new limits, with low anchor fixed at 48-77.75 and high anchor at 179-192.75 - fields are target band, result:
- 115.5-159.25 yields 3.7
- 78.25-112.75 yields -3.4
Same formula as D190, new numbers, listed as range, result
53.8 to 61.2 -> 85.2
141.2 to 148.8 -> 116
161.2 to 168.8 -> 134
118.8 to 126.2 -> 94.2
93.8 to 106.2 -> 119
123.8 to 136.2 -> 105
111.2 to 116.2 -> 94.2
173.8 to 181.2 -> 137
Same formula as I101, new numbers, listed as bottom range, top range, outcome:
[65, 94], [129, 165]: 1.14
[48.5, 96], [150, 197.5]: 1.36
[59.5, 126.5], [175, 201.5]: 1.37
